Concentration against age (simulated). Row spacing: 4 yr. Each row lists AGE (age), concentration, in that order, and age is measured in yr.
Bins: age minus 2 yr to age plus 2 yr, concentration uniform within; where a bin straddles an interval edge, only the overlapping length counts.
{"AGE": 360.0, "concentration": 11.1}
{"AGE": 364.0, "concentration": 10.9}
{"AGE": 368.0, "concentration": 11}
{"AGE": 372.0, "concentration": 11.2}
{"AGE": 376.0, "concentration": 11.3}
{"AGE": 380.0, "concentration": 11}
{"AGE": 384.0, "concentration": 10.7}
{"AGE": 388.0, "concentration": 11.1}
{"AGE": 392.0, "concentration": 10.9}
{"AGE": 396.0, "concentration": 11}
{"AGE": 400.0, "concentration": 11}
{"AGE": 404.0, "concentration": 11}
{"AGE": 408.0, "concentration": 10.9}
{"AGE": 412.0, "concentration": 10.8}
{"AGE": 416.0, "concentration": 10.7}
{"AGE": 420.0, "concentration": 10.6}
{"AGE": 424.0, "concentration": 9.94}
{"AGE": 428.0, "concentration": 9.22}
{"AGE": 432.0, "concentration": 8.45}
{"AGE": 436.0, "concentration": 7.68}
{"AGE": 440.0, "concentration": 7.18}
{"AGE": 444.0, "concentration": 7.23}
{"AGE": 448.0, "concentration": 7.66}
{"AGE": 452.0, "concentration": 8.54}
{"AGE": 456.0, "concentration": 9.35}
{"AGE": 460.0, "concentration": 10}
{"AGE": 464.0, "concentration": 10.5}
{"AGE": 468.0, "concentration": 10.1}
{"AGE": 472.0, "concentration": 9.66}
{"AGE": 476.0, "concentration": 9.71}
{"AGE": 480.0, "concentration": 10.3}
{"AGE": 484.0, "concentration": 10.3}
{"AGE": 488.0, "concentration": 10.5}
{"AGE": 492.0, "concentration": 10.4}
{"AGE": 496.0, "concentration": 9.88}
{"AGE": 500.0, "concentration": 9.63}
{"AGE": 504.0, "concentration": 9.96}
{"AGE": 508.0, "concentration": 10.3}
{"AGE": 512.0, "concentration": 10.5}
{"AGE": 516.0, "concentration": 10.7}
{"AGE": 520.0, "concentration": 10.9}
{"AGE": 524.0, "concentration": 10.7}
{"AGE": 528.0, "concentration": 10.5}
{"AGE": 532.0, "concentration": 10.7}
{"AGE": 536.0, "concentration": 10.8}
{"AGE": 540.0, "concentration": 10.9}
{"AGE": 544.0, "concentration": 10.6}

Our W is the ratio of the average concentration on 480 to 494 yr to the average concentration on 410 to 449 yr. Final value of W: 1.2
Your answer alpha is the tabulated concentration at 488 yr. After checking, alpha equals 10.5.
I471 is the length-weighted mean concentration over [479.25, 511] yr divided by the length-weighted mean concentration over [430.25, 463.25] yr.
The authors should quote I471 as 1.22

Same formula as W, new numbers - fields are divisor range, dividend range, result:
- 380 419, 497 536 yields 0.96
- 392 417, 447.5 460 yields 0.81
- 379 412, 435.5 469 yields 0.79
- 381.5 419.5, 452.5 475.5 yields 0.90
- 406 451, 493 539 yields 1.14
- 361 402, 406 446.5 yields 0.84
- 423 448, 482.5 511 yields 1.24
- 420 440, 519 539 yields 1.21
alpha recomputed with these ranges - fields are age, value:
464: 10.5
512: 10.5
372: 11.2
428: 9.22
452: 8.54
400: 11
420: 10.6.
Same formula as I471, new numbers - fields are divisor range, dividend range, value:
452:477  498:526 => 1.06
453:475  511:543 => 1.09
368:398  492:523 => 0.93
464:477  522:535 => 1.07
